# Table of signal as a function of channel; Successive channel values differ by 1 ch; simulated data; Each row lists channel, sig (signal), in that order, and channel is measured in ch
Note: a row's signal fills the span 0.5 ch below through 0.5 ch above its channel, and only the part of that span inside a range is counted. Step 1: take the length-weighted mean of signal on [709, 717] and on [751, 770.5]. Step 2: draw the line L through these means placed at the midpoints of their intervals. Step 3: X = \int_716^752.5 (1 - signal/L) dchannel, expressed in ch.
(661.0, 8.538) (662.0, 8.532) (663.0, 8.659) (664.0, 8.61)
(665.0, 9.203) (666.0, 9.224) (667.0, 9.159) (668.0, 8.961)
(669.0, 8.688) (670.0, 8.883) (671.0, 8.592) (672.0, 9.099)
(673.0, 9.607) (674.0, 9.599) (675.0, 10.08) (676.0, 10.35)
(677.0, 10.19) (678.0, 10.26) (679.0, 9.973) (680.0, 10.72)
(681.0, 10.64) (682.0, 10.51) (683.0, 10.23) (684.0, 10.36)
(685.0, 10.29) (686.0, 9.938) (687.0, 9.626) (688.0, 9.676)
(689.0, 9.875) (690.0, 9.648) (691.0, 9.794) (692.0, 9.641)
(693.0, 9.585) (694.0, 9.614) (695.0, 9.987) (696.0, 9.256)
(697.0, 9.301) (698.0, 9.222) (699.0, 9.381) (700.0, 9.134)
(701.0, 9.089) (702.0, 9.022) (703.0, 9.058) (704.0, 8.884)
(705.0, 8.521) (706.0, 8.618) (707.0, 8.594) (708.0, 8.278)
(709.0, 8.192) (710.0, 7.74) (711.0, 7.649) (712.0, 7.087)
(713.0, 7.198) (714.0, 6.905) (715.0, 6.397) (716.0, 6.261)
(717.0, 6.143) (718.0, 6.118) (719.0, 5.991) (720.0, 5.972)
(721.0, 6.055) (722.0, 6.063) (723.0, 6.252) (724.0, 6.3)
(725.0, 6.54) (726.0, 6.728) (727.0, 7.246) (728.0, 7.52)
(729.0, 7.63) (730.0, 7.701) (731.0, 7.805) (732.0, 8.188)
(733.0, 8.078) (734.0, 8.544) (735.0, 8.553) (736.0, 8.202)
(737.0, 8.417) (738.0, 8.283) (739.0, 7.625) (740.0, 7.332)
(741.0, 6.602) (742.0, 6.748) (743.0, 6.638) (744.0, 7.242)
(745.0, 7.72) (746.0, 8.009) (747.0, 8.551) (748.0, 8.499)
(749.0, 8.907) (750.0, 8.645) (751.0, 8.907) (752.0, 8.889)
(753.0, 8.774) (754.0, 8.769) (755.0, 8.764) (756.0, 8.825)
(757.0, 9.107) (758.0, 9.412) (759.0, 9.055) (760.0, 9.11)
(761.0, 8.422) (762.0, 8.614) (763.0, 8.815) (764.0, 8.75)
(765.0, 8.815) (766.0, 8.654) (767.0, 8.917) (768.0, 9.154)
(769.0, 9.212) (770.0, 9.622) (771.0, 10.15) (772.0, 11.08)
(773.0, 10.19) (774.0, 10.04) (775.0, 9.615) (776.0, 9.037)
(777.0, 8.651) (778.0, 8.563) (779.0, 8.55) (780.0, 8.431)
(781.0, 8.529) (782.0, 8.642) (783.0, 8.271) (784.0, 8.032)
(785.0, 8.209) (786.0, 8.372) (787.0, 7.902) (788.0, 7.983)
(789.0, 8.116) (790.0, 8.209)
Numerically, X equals 2.1 ch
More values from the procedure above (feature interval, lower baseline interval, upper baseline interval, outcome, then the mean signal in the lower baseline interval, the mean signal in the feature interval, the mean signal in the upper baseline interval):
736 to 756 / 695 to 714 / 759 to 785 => 1.7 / 8.56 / 8.09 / 9.02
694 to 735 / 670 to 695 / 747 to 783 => 7.8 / 9.89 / 7.75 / 9.01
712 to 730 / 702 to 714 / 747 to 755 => 3.8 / 8.15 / 6.6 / 8.76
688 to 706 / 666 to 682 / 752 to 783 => 0.3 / 9.67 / 9.34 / 9.06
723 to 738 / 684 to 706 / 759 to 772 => 2.6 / 9.46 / 7.65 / 9.1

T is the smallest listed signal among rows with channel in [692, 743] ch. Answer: 5.972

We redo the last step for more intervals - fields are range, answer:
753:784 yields 8.032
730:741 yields 6.602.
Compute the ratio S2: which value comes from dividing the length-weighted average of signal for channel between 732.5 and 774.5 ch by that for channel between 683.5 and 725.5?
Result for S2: 1.04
